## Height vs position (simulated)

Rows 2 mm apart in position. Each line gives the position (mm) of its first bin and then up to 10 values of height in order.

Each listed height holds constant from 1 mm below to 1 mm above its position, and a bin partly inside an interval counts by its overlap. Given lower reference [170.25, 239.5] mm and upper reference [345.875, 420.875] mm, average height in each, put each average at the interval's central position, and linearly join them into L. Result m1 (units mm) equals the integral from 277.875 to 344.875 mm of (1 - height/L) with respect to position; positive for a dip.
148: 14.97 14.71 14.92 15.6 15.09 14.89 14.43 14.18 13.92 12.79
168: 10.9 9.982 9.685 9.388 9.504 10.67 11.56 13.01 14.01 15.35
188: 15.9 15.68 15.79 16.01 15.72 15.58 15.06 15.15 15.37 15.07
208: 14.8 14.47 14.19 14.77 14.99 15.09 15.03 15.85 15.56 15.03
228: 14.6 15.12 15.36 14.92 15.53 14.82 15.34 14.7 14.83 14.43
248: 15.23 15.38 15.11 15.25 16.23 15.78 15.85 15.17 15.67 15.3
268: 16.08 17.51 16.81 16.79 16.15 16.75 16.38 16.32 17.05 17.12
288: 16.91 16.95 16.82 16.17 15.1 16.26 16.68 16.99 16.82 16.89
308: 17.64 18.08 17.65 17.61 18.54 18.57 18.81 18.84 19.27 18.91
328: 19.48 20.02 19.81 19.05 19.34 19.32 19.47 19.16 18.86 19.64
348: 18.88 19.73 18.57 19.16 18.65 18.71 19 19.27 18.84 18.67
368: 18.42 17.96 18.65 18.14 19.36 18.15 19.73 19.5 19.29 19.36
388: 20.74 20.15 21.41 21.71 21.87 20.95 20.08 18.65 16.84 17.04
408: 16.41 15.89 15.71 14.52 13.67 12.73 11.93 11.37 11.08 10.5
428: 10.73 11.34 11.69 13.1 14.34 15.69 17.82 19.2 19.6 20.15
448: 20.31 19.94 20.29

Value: -4.5 mm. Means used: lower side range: 14.3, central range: 17.9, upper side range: 18.4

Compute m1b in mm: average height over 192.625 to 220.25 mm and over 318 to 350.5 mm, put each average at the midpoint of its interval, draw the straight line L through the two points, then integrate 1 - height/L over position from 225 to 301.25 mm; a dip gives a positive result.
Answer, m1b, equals 5.00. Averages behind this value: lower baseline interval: 15.1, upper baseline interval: 19.3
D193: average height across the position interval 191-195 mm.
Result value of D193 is 15.9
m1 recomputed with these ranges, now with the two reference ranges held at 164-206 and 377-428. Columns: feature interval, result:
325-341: -3.6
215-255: -2.4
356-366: -1.6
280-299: -1.7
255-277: -2.0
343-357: -2.5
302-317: -2.0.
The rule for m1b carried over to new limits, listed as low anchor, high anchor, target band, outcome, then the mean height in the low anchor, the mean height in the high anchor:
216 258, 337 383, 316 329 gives -0.8 mm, 15.2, 18.9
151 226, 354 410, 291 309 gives 0.4 mm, 14.1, 19.1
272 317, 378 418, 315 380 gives -4.8 mm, 16.9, 18.4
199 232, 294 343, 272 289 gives 0.3 mm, 15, 18.2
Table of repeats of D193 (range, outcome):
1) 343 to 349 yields 19.1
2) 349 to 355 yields 19.2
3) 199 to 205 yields 15.2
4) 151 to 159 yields 15.1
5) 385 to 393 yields 20.4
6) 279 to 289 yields 16.8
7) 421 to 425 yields 11.2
